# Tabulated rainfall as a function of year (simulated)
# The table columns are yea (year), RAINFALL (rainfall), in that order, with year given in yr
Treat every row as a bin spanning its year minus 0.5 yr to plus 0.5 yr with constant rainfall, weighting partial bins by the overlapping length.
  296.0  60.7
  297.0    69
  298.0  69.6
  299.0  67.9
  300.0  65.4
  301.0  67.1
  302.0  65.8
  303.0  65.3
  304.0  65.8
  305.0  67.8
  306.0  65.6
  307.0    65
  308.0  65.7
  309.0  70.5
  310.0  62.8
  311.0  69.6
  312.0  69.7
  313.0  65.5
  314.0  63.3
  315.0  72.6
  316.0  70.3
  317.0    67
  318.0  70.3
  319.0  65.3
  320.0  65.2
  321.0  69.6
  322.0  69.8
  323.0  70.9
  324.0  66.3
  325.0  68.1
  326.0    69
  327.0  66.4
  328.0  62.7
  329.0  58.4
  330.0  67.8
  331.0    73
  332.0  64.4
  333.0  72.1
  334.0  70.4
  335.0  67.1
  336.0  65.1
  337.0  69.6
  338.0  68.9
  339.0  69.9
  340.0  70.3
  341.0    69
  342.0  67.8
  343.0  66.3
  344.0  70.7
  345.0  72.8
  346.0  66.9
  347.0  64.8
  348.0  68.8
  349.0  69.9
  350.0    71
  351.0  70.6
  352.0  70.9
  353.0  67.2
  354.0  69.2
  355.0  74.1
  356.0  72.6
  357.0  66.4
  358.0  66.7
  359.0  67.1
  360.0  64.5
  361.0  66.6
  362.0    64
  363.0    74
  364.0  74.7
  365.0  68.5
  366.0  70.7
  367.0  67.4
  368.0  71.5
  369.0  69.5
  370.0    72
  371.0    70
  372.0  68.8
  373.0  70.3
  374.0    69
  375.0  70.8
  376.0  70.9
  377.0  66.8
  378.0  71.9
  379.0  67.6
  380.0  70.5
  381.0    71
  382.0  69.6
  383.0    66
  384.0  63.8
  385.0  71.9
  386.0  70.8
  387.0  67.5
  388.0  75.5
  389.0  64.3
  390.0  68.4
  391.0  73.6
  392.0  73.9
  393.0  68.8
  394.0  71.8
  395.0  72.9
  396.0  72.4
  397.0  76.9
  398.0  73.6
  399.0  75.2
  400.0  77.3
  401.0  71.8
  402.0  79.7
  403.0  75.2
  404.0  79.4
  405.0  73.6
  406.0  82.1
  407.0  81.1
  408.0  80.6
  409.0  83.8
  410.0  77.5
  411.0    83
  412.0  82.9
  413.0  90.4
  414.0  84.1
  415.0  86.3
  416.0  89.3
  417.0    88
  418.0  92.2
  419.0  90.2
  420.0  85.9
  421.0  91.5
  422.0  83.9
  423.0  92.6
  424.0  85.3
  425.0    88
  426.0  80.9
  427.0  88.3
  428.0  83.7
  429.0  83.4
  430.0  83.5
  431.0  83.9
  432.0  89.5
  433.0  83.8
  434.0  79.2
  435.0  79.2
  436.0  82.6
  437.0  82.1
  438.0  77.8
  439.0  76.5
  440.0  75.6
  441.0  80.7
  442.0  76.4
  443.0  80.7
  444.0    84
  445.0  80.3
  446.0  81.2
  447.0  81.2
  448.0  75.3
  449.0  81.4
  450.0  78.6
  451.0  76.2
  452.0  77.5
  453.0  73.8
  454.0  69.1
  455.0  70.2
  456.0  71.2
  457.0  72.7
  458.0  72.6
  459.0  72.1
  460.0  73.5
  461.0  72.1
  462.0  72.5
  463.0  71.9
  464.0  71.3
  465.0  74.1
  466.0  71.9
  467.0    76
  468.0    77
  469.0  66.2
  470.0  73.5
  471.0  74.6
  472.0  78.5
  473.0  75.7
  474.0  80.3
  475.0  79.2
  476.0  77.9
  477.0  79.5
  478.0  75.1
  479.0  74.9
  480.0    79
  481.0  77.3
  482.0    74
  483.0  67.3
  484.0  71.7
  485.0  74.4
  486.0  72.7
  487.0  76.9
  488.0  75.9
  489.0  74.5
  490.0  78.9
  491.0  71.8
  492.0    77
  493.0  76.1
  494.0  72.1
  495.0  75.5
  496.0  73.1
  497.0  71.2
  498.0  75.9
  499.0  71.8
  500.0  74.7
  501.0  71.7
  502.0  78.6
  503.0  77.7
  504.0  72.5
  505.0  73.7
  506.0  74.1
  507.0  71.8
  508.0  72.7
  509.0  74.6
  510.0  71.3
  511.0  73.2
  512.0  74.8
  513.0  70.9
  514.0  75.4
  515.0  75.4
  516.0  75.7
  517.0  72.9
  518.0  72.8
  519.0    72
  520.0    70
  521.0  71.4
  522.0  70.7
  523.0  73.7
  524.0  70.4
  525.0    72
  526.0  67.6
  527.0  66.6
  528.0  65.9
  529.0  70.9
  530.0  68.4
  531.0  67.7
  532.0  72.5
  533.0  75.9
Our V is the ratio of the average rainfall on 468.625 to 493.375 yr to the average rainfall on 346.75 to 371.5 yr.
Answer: 1.09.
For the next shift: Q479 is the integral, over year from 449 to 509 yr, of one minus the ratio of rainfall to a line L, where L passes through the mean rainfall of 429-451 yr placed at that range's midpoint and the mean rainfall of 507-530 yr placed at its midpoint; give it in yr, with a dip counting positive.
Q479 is 1.4 yr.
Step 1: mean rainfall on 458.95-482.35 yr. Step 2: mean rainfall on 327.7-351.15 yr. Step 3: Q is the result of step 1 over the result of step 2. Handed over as 1.10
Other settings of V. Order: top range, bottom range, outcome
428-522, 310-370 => 1.10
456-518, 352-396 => 1.07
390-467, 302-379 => 1.16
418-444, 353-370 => 1.21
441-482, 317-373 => 1.10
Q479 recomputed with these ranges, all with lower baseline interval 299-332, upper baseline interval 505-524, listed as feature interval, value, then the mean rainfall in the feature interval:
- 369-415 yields -3.0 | 73.8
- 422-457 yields -4.8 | 80.3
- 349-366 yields -0.2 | 69.3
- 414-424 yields -2.6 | 88.5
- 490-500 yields -0.2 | 74.1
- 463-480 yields -0.9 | 75.4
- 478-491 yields -0.5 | 74.7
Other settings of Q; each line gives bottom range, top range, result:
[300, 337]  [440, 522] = 1.11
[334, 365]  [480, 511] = 1.08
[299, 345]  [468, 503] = 1.11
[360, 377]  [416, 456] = 1.18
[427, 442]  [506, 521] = 0.90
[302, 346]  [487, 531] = 1.08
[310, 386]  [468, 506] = 1.09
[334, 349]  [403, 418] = 1.21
